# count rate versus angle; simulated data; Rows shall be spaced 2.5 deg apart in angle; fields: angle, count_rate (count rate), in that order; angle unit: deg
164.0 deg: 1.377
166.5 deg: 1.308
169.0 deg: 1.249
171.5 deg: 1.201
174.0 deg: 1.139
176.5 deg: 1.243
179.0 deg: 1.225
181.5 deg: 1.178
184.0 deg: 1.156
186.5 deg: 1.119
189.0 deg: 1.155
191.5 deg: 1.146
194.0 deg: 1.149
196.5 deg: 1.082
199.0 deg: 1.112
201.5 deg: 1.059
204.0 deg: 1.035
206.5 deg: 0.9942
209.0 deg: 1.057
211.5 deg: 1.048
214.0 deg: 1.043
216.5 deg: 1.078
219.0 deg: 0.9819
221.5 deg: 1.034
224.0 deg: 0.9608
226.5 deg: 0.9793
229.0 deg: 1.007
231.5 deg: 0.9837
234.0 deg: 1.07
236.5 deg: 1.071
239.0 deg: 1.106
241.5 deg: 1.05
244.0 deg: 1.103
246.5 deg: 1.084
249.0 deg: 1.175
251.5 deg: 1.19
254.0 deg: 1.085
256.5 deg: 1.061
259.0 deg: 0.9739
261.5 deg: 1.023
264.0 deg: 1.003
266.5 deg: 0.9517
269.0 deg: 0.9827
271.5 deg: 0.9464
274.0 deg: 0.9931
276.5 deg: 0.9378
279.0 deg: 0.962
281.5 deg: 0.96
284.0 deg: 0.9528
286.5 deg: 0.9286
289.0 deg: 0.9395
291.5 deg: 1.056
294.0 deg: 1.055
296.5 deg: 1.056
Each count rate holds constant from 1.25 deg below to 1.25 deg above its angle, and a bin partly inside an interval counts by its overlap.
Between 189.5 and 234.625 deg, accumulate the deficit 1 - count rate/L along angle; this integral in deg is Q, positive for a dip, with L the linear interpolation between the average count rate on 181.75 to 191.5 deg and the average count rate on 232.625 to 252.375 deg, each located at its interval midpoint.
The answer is 3.2 deg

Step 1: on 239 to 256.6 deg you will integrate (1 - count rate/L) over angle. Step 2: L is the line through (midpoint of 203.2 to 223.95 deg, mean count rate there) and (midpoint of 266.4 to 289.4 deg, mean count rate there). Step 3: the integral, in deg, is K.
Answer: -2.1 deg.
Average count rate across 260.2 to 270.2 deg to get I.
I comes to 0.99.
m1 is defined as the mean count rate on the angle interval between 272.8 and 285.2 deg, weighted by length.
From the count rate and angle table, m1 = 0.961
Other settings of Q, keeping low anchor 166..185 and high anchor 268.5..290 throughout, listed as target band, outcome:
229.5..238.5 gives 0.2 deg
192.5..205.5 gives 0.7 deg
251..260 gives -0.5 deg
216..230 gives 1.2 deg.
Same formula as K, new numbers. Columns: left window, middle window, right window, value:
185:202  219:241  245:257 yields 1.90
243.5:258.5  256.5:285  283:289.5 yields 1.08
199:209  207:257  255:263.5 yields -1.27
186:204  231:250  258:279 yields -1.03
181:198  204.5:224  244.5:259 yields 1.67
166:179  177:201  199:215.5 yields -0.18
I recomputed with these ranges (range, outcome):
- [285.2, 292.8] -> 0.975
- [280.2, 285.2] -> 0.956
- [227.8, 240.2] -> 1.05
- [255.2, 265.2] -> 1.02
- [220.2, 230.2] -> 0.995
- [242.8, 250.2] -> 1.12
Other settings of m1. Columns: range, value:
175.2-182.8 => 1.21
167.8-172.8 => 1.22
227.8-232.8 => 0.996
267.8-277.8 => 0.965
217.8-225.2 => 0.993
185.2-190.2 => 1.14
